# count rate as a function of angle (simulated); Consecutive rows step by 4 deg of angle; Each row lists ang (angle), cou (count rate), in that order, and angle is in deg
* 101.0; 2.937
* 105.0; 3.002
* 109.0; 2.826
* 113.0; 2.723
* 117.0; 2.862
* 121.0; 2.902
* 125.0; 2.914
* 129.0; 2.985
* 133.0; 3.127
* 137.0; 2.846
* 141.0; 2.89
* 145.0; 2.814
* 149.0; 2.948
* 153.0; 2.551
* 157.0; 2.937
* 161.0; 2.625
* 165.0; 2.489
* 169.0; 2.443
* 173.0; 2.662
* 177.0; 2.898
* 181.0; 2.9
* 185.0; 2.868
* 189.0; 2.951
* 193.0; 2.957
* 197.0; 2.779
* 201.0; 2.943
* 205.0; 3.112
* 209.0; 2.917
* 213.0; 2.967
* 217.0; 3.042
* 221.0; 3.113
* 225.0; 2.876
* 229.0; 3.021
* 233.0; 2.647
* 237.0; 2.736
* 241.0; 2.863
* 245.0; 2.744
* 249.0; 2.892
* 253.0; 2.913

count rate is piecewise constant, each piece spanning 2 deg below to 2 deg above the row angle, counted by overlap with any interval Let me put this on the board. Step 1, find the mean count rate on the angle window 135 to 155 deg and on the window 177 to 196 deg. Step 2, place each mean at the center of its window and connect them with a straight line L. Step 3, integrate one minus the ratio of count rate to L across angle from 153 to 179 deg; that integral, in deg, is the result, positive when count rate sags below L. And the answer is 1.8 deg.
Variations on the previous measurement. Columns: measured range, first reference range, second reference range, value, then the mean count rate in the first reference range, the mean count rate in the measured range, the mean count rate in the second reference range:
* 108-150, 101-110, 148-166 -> -1.00 deg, 2.93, 2.89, 2.71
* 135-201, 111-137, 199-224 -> 3.84 deg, 2.91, 2.79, 3.01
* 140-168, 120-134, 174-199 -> 1.91 deg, 2.98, 2.73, 2.88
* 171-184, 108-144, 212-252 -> 0.31 deg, 2.9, 2.82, 2.89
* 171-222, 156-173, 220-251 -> -3.90 deg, 2.61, 2.93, 2.85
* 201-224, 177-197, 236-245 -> -1.33 deg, 2.9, 3.02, 2.79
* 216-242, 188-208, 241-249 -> -0.35 deg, 2.95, 2.9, 2.81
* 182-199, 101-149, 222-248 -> -0.18 deg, 2.9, 2.89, 2.83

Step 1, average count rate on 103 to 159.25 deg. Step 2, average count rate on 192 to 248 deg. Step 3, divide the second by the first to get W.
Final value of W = 1.0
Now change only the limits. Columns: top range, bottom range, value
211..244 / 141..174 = 1.08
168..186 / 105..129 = 0.96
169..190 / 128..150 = 0.96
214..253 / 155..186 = 1.06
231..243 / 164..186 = 1.01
